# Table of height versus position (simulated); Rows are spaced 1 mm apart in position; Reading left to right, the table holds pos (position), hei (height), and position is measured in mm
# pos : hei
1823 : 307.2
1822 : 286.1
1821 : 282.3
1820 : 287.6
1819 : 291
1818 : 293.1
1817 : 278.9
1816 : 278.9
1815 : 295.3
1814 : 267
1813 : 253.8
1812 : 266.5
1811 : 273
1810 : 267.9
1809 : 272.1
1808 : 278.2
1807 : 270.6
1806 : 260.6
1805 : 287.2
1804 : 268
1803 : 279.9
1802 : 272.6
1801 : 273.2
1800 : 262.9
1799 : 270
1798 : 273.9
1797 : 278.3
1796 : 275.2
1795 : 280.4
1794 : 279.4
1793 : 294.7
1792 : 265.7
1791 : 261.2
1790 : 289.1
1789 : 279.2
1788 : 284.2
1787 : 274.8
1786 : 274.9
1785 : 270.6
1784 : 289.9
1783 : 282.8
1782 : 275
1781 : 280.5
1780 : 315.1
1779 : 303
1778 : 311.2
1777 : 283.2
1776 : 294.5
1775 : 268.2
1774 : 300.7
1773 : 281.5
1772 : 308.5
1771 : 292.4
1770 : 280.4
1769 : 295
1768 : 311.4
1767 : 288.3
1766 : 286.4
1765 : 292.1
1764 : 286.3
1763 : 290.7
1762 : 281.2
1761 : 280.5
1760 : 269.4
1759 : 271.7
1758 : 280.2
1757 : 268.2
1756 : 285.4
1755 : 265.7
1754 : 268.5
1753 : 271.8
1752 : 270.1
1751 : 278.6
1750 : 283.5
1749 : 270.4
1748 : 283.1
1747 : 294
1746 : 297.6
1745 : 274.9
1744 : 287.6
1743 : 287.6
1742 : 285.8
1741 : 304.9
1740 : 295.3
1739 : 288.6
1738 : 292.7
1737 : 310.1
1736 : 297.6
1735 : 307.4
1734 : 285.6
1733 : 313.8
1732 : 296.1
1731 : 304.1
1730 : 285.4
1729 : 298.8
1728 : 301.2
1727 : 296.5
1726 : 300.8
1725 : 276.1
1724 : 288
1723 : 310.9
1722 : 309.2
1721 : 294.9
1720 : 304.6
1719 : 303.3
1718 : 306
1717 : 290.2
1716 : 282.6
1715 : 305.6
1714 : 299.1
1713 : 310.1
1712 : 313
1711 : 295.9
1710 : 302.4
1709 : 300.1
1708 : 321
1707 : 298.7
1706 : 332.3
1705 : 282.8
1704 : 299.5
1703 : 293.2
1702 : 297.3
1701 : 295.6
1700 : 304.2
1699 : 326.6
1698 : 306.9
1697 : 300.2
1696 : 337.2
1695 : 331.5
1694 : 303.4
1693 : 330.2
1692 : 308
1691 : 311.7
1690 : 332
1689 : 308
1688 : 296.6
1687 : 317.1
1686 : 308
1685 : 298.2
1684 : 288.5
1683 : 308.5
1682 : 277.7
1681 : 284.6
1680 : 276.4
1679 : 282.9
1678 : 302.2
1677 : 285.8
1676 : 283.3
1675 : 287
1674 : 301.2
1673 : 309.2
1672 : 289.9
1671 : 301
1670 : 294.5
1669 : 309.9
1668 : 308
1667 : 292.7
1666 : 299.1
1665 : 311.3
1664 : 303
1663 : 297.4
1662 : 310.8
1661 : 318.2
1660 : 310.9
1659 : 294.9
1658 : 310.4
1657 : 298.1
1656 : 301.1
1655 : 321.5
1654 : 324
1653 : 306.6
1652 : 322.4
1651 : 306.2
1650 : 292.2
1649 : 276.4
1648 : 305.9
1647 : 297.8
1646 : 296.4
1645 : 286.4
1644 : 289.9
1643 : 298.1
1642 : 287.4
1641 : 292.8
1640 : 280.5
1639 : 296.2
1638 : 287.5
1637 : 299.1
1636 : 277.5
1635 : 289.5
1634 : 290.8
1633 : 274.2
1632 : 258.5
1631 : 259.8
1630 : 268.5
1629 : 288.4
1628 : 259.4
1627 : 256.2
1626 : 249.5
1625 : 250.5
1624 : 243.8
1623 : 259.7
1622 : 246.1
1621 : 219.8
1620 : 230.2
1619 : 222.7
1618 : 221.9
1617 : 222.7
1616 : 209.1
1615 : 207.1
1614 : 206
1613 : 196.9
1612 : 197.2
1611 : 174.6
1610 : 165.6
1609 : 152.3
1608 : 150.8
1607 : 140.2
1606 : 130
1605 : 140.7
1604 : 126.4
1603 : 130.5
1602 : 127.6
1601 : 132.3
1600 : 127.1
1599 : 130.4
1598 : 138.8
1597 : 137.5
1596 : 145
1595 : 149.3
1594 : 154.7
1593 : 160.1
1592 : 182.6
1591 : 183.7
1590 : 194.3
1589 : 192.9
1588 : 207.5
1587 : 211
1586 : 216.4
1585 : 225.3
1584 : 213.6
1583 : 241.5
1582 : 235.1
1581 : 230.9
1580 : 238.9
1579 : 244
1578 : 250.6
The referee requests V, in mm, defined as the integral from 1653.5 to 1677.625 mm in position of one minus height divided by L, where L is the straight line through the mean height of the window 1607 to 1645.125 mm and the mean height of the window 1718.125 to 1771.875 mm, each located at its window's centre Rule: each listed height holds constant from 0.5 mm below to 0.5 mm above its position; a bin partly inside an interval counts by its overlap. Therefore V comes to -4.0 mm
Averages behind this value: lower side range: 245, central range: 303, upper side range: 290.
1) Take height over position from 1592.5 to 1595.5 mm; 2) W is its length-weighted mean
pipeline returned 155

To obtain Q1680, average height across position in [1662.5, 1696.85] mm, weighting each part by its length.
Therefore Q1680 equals 302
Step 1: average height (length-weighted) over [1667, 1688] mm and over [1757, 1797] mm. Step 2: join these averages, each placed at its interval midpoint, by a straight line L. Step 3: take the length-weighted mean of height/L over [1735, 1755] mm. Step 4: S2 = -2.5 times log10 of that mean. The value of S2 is 0.01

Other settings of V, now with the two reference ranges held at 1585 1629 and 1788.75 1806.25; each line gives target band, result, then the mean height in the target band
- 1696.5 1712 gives -4.78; 304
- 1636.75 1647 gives -4.42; 292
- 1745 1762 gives -1.50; 277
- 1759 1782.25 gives -2.40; 290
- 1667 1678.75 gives -4.26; 297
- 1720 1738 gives -4.05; 299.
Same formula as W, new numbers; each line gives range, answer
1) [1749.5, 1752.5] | 277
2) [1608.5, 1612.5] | 172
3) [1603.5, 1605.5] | 134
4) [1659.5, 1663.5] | 309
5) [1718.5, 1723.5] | 305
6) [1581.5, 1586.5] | 226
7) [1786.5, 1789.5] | 279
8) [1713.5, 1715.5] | 302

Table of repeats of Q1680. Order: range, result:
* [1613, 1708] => 288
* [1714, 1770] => 290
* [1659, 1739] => 302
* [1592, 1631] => 190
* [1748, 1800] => 282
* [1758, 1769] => 286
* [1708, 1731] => 299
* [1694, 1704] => 309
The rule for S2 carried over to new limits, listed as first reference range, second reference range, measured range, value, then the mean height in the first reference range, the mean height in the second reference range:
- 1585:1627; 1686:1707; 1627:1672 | -0.21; 184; 310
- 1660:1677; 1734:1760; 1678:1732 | -0.03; 301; 285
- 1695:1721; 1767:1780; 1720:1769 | 0.04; 305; 295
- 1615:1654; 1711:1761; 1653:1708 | -0.09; 271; 291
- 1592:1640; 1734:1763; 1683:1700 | -0.24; 207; 284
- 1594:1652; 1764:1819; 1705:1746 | -0.15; 226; 281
